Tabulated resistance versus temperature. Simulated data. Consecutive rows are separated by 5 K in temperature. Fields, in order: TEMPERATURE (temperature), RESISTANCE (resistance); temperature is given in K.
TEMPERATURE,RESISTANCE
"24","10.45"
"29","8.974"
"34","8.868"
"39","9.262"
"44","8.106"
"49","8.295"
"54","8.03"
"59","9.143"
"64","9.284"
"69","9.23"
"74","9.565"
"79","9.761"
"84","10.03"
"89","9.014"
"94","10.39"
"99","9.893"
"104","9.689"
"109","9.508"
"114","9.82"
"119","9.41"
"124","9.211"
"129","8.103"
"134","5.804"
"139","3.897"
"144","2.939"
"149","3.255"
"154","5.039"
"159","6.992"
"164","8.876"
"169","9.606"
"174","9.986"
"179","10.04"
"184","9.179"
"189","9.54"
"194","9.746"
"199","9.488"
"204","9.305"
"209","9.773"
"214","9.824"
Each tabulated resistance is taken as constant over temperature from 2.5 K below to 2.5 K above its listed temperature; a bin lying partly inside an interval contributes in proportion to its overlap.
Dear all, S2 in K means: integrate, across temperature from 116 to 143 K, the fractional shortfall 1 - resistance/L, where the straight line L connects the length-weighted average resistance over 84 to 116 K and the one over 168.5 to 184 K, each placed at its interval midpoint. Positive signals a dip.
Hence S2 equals 7.39 K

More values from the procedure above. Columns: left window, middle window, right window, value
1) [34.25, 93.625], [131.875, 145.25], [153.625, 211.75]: 7.1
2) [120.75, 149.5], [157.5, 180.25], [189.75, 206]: -3.8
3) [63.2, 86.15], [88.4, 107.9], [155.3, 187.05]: -0.8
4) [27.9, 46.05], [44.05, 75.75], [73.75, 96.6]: 1.5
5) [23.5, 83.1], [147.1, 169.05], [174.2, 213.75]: 6.8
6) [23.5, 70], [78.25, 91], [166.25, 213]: -0.7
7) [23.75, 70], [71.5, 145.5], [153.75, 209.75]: 3.6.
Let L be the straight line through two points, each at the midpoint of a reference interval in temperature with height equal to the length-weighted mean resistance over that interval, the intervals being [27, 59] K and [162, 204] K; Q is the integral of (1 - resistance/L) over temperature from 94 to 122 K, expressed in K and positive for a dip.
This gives -2.06 K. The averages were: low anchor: 8.63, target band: 9.72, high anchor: 9.55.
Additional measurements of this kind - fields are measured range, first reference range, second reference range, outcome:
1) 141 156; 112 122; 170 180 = 9.32 K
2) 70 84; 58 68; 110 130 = -0.69 K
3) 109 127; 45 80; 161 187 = -0.42 K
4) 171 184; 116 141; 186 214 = -1.37 K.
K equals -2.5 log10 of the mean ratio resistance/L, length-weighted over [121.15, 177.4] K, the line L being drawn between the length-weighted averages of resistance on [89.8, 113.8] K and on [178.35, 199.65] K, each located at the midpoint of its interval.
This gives 0.39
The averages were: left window 9.8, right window 9.57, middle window 6.77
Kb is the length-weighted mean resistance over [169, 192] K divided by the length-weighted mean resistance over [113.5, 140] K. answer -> 1.25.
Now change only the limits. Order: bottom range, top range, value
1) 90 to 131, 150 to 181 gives 0.86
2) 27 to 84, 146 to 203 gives 0.92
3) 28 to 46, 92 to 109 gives 1.12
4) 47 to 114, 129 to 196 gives 0.78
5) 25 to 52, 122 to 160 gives 0.63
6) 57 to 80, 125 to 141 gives 0.67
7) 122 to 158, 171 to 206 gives 1.76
